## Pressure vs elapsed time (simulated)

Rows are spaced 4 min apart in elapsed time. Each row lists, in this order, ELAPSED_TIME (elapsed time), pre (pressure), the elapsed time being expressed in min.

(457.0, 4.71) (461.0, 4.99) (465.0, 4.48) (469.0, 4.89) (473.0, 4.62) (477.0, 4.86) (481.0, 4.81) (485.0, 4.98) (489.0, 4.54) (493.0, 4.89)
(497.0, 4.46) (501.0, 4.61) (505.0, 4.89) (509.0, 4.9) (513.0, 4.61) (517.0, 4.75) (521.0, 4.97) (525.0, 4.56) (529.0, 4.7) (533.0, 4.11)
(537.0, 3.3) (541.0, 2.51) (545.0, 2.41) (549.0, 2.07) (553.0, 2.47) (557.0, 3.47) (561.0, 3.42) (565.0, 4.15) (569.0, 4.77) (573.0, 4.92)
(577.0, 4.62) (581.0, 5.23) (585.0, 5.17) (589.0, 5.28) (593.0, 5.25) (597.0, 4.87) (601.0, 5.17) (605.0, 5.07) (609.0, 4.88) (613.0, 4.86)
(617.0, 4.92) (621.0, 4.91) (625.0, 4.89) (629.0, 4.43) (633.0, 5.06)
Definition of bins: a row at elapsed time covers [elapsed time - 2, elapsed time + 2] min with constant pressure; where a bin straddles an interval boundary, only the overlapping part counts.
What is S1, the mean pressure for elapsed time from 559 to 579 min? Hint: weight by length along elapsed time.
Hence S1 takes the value 4.38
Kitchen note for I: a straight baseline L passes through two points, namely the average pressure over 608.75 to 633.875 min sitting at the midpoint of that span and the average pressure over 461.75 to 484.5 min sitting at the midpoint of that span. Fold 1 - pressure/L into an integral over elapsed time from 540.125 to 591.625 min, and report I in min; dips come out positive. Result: 9.4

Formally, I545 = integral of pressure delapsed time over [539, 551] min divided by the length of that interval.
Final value 2.33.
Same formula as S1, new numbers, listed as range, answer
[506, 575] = 3.9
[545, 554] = 2.28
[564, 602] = 4.96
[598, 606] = 5.09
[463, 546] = 4.45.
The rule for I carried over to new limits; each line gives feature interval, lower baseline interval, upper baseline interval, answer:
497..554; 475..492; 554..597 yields 9.1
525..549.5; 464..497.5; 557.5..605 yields 7.2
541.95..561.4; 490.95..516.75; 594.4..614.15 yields 8.6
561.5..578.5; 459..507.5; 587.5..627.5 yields 1.4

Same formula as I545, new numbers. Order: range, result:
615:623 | 4.92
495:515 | 4.69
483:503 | 4.7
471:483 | 4.76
